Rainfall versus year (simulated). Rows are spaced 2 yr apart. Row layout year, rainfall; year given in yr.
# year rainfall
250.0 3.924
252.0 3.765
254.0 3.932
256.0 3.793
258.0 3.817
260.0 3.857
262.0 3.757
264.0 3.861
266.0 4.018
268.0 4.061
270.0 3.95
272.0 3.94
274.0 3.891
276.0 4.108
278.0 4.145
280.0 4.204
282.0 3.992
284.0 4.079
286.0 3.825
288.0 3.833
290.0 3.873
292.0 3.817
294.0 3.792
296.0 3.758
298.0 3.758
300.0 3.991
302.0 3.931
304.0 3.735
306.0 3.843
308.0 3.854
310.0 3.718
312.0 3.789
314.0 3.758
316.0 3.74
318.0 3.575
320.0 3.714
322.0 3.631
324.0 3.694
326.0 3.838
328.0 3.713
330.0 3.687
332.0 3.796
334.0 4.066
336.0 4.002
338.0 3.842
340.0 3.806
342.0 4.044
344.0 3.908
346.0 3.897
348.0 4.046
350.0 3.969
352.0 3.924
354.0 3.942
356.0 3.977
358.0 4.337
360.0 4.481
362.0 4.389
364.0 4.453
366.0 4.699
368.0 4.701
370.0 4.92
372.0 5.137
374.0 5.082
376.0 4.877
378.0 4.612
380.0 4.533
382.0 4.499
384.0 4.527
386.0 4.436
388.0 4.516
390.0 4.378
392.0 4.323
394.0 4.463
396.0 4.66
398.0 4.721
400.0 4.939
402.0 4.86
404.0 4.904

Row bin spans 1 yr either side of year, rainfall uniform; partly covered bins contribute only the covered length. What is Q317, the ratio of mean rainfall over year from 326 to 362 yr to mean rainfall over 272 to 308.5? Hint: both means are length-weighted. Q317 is 1.02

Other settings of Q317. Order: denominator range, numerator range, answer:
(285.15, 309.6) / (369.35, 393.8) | 1.21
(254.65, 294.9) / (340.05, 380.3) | 1.11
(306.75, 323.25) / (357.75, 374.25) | 1.26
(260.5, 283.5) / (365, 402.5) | 1.17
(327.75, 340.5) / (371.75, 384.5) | 1.23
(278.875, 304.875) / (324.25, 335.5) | 0.98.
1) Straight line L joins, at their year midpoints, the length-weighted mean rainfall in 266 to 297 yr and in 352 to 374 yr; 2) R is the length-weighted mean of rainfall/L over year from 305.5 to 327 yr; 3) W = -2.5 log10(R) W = 0.123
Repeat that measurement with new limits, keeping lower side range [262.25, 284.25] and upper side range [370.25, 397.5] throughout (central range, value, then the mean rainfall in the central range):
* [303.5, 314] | 0.11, 3.79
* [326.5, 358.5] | 0.12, 3.93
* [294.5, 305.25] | 0.09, 3.83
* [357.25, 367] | 0.01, 4.48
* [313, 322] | 0.16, 3.69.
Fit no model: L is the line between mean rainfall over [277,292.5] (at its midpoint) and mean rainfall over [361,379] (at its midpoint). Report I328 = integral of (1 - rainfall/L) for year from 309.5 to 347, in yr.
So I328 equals 4.9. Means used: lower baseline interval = 3.98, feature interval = 3.8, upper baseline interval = 4.76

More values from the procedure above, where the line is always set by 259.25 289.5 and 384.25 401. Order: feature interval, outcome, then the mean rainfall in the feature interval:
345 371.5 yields 0.5 yr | 4.3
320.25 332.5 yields 1.5 yr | 3.72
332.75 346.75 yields 1.2 yr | 3.94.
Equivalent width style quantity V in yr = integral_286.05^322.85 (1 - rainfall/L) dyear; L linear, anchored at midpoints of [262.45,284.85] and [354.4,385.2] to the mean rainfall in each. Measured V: 3.64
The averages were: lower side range 4.02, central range 3.79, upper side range 4.6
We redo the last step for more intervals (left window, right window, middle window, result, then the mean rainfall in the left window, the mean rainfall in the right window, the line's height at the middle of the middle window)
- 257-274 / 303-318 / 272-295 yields -0.7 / 3.91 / 3.76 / 3.85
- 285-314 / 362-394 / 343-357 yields 1.3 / 3.82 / 4.63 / 4.34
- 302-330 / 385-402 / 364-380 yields -1.7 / 3.74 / 4.57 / 4.34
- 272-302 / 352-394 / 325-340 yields 1.4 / 3.93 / 4.52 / 4.25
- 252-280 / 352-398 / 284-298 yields 0.8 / 3.94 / 4.53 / 4.07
